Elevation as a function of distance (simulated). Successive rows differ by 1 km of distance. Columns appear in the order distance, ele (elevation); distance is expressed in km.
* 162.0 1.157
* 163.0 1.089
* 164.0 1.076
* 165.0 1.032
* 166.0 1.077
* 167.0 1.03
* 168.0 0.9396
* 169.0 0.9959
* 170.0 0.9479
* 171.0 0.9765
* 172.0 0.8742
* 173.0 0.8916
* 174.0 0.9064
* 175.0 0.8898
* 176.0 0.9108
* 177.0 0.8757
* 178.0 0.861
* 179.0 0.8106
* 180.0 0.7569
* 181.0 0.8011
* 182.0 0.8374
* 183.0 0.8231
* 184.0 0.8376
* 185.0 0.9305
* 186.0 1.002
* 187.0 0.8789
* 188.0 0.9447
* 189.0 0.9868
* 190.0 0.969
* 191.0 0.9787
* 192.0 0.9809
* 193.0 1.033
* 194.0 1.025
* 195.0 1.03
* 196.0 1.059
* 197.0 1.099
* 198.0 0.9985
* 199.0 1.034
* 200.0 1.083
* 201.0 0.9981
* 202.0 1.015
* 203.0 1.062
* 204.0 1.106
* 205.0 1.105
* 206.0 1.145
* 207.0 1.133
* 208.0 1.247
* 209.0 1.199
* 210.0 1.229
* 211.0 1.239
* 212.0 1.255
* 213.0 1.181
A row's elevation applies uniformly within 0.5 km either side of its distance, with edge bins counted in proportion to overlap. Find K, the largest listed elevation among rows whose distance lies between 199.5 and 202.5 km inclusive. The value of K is 1.083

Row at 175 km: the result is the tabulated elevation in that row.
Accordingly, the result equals 0.8898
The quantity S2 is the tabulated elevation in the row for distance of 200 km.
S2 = 1.083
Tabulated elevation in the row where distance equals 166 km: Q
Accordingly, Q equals 1.077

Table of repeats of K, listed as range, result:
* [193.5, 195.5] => 1.03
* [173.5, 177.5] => 0.9108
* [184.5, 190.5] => 1.002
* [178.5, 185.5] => 0.9305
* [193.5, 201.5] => 1.099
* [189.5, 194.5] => 1.033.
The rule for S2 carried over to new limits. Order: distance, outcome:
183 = 0.8231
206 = 1.145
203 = 1.062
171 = 0.9765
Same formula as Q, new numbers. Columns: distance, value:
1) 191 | 0.9787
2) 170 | 0.9479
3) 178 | 0.861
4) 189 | 0.9868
